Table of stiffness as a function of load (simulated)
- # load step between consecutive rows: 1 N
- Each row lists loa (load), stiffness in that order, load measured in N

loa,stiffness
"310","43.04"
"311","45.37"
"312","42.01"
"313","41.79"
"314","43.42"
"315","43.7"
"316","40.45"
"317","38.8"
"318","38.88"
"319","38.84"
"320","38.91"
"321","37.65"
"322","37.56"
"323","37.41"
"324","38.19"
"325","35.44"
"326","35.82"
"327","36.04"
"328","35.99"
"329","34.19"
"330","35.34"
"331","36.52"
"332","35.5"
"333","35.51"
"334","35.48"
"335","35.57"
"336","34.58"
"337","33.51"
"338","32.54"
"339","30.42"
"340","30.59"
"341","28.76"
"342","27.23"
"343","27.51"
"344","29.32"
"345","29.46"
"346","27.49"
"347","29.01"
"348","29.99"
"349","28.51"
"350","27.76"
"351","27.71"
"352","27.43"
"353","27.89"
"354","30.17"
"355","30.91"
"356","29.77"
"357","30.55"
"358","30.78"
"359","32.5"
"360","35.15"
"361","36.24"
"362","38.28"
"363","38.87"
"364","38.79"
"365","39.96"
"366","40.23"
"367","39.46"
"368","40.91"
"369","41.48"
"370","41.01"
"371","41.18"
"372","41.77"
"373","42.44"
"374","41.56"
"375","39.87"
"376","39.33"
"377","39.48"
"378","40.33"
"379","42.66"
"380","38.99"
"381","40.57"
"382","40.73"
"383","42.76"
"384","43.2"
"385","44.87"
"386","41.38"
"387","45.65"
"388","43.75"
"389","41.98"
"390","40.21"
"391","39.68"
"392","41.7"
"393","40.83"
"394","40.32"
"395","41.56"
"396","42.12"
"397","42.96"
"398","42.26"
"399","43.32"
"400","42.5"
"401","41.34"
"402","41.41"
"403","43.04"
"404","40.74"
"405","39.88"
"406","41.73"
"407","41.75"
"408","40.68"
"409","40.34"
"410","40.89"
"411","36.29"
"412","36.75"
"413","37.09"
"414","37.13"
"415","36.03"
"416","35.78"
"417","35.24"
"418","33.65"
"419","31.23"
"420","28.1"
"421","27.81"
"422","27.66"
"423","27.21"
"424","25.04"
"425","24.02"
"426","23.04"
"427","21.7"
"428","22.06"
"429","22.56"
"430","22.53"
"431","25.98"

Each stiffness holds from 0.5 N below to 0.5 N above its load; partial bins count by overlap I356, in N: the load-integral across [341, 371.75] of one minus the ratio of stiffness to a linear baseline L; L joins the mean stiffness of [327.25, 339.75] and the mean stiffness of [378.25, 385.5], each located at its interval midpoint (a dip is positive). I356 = 4.0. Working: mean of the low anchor 34.5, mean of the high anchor 41.9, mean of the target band 33.2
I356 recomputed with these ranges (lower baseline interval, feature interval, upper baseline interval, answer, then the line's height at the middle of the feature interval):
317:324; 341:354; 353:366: 2.6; 35.5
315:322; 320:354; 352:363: 3.3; 35.9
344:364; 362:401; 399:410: -5.0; 36.7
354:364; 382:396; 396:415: -1.5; 38.1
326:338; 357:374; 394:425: -1.2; 36.1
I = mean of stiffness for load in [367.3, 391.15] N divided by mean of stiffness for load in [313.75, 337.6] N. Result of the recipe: 1.1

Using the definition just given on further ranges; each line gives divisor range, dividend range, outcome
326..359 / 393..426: 1.18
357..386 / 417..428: 0.68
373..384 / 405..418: 0.94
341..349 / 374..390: 1.46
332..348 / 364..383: 1.30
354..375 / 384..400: 1.13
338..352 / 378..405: 1.45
